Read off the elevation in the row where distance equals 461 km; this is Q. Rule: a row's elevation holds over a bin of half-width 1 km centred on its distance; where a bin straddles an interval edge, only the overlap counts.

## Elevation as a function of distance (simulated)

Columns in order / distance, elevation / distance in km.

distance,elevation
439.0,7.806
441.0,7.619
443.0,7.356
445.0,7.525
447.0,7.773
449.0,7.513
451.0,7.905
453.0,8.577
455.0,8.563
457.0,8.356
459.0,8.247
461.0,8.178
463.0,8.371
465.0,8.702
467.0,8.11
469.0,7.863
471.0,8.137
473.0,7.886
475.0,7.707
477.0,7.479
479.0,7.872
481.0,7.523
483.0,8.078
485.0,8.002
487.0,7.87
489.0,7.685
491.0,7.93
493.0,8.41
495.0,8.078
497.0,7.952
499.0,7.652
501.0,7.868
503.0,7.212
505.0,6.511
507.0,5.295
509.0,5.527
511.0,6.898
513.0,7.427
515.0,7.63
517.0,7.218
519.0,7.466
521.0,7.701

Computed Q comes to 8.178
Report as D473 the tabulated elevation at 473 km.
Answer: 7.886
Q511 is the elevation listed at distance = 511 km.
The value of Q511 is 6.898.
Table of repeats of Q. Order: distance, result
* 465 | 8.702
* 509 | 5.527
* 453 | 8.577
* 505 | 6.511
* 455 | 8.563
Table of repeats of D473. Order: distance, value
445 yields 7.525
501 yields 7.868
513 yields 7.427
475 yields 7.707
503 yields 7.212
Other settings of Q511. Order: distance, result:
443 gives 7.356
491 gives 7.93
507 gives 5.295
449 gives 7.513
